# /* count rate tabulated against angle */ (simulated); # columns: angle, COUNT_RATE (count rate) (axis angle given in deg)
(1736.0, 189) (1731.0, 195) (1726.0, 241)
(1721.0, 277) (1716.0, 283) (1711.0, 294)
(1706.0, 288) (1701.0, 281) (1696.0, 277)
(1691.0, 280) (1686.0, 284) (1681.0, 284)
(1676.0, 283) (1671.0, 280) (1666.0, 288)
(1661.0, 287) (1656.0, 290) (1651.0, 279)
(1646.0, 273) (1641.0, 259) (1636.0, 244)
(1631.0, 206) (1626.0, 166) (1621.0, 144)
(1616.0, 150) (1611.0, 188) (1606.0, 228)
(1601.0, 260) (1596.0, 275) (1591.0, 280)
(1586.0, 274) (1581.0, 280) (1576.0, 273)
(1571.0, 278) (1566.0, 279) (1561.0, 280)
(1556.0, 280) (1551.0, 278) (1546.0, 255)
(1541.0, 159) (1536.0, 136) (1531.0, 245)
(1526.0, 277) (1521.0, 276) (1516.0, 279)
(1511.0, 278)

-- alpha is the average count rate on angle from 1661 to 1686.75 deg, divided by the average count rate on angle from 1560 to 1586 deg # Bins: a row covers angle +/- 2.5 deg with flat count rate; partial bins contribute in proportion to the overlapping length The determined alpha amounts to 1.0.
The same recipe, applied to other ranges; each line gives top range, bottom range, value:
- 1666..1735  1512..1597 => 1.05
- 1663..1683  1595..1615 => 1.24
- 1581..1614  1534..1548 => 1.38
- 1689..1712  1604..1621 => 1.57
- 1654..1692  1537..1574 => 1.12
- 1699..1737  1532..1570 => 1.08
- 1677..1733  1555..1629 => 1.13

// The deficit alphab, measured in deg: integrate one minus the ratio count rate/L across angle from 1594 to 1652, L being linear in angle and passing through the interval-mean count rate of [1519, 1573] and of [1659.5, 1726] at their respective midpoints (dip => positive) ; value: 9.9 deg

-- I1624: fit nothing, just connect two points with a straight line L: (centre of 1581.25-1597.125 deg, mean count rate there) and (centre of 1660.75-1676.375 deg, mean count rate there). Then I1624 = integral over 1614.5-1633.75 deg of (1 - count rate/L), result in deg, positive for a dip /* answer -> 7.7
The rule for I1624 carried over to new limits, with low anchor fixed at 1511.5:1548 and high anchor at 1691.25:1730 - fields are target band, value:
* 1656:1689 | -2.3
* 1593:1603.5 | -0.8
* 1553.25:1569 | -2.5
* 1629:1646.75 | 1.0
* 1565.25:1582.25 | -2.3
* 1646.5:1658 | -0.9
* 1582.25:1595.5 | -1.6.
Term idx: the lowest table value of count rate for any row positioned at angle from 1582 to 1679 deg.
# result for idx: 144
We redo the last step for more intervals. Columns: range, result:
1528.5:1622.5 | 136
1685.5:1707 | 277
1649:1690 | 279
